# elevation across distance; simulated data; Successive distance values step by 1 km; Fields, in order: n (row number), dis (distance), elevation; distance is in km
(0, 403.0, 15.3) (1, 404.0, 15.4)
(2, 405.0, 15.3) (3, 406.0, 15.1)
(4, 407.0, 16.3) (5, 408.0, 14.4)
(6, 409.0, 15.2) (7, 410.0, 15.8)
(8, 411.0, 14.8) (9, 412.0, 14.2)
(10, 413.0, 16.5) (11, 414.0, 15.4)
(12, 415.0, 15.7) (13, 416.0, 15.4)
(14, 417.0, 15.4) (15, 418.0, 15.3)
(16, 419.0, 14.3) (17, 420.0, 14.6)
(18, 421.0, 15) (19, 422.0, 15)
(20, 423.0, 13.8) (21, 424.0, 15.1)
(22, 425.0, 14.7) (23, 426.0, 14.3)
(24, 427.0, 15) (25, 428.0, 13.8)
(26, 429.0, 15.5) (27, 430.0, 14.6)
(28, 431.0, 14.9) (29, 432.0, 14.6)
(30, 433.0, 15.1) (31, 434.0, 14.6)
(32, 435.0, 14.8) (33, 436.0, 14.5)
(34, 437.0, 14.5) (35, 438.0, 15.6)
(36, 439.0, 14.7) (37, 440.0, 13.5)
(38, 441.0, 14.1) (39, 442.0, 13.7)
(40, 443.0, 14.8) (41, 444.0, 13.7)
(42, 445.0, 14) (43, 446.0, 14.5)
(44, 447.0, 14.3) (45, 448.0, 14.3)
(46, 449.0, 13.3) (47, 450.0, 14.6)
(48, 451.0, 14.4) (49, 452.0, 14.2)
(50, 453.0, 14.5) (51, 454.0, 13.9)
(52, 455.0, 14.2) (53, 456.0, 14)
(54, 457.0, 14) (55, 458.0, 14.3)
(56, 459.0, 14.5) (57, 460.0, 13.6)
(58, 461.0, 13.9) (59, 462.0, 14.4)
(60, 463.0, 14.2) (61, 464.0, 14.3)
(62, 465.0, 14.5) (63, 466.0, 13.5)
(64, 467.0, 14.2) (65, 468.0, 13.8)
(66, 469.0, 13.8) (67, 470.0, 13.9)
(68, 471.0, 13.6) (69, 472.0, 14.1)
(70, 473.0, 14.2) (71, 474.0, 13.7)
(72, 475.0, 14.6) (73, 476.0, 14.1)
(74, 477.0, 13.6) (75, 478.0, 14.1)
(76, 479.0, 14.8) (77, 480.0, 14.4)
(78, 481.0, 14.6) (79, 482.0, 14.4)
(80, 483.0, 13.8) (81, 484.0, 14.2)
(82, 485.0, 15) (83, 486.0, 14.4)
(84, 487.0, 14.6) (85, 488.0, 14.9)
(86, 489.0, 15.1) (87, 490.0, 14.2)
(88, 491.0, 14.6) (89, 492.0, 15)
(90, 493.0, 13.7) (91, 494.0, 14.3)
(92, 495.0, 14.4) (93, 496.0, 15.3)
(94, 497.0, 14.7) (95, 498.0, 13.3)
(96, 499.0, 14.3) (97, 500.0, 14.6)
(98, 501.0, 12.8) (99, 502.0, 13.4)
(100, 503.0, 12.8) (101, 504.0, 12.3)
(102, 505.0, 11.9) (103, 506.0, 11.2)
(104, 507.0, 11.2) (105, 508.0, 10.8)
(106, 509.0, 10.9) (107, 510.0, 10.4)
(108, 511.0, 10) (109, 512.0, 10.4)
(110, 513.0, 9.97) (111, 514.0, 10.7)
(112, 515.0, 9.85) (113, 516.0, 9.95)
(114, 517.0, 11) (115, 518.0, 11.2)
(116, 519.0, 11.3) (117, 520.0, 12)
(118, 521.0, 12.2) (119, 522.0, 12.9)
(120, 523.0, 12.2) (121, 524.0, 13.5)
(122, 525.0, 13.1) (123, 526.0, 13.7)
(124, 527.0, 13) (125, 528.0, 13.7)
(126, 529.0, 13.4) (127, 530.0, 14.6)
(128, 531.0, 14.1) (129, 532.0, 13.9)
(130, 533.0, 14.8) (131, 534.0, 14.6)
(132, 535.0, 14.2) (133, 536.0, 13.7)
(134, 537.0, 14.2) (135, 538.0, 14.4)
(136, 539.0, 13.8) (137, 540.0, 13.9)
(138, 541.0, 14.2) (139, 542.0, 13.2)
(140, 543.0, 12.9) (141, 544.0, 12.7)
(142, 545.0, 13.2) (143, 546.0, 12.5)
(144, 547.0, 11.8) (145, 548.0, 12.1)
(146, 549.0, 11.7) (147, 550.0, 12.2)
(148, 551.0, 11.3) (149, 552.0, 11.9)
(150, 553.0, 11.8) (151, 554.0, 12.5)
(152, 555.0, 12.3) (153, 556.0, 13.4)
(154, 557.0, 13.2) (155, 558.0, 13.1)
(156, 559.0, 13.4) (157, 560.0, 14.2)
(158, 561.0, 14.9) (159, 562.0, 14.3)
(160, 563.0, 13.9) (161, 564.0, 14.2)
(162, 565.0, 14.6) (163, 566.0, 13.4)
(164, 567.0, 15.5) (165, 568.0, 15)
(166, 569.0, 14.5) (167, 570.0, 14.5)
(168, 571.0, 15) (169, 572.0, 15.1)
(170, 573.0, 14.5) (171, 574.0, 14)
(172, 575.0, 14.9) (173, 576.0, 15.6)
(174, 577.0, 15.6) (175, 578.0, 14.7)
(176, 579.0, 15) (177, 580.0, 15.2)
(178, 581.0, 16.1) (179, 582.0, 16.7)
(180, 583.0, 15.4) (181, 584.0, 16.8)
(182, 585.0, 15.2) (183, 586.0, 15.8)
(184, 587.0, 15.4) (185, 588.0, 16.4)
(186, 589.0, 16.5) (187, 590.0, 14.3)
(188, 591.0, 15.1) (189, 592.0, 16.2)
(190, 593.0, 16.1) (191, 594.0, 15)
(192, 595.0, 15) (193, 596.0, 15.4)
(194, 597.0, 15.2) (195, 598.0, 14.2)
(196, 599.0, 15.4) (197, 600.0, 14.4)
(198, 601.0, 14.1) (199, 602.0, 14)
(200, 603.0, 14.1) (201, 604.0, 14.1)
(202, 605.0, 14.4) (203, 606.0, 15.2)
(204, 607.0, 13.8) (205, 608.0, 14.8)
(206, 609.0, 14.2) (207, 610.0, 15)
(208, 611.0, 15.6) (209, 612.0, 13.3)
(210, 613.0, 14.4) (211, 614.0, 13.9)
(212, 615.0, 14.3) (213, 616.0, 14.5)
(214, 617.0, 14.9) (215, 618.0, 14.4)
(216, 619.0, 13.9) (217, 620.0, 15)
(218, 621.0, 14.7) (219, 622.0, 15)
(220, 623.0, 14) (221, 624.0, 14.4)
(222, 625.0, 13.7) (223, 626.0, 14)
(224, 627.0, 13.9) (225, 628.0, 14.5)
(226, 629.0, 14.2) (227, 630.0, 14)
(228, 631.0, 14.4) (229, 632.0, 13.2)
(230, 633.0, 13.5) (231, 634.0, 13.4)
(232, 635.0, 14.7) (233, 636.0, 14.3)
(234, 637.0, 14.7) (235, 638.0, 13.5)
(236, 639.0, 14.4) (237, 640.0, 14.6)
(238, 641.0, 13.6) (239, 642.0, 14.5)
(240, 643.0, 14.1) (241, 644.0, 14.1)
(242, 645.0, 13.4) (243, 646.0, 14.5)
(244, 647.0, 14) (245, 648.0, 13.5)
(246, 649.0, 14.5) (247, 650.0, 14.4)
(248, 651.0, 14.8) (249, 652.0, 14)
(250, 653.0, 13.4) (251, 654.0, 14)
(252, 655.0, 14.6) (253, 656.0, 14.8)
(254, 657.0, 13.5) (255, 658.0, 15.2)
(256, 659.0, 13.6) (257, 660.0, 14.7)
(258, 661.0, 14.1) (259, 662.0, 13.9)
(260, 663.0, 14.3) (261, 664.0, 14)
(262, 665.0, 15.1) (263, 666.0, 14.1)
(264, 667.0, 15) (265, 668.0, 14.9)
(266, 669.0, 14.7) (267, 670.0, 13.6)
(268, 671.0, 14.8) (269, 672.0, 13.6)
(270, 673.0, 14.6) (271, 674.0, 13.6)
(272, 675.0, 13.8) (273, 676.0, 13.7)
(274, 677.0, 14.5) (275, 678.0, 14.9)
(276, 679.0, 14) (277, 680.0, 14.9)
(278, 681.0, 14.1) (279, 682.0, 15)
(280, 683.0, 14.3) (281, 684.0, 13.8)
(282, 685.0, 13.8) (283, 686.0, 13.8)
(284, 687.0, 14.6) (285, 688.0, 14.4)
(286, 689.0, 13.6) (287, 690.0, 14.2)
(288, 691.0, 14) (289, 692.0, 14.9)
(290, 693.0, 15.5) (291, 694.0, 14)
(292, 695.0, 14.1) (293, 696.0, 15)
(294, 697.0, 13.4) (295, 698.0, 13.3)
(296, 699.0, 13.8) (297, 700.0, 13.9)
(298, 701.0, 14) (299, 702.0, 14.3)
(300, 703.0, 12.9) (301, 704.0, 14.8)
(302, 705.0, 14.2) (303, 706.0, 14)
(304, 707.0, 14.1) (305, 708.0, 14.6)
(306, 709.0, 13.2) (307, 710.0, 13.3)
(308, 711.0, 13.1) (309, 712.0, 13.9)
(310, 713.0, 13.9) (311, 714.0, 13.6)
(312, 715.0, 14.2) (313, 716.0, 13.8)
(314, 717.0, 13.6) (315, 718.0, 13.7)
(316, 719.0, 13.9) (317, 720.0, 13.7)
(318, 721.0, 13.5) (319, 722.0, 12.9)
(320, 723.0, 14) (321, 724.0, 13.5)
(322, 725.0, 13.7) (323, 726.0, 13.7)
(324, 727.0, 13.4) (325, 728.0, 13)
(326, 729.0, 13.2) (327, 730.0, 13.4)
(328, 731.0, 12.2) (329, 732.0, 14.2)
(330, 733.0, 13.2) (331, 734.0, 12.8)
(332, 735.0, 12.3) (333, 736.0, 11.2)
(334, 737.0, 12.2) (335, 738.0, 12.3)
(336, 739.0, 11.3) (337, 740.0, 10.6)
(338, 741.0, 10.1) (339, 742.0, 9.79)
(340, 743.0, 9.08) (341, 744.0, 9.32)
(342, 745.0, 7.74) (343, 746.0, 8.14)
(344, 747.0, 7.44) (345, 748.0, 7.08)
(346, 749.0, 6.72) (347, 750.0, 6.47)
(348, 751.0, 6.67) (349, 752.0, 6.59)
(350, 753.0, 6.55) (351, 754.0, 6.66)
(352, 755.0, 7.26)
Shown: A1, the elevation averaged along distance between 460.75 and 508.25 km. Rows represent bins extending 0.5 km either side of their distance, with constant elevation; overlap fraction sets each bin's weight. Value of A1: 13.9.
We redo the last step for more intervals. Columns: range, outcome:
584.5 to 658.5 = 14.5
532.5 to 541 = 14.2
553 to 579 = 14.2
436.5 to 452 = 14.3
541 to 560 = 12.6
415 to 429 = 14.8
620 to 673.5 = 14.2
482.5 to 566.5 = 13.1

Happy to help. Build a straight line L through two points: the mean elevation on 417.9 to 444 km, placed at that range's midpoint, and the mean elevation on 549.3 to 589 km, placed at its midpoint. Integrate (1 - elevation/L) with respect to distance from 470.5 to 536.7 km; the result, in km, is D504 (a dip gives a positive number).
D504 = 5.9 km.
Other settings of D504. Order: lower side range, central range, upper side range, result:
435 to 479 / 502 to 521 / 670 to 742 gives 4.0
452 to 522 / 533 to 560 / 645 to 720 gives 1.0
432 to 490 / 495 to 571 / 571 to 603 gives 9.7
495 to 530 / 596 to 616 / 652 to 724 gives -1.9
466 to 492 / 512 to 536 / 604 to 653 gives 2.8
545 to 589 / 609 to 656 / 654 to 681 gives 0.2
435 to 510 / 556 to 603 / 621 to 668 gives -2.7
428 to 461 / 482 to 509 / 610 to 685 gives 1.2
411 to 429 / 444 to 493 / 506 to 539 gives -1.8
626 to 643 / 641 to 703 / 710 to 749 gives -4.2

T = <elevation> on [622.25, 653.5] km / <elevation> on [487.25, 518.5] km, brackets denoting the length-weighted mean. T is 1.1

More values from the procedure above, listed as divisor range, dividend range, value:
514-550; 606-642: 1.10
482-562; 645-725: 1.08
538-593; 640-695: 1.00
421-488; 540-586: 0.98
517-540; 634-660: 1.06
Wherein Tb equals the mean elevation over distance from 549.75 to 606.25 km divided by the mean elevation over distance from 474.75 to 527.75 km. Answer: 1.1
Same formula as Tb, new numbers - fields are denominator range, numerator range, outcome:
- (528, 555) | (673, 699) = 1.08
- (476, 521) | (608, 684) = 1.10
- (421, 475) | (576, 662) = 1.02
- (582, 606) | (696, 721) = 0.91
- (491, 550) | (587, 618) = 1.16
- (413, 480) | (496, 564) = 0.88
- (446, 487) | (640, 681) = 1.00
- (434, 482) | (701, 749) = 0.88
